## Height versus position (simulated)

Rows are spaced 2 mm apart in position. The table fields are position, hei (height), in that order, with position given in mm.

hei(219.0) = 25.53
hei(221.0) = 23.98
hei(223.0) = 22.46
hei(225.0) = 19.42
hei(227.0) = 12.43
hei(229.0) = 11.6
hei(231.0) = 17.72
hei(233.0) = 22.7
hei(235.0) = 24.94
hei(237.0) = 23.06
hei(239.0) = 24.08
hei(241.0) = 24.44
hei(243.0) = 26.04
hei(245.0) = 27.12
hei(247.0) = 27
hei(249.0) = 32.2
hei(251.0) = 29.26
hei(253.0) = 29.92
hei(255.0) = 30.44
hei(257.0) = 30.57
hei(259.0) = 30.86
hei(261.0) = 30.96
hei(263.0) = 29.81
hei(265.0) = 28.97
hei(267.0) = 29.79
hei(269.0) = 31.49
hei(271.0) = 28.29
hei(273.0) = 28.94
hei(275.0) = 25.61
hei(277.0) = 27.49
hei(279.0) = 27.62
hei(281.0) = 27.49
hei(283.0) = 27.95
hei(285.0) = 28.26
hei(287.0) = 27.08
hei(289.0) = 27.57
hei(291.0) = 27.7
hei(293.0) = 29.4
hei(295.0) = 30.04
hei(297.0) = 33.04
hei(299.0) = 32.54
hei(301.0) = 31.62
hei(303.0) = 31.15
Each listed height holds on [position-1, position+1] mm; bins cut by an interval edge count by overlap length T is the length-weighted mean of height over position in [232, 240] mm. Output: 23.7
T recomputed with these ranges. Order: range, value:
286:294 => 27.9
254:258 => 30.5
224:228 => 15.9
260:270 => 30.2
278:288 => 27.7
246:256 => 29.8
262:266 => 29.4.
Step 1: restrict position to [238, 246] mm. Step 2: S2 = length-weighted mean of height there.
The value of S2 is 25.4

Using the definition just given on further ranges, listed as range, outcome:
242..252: 28.3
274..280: 26.9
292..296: 29.7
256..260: 30.7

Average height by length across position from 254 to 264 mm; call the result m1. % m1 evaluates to 30.5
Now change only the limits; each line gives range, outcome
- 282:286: 28.1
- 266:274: 29.6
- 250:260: 30.2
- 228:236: 19.2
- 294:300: 31.9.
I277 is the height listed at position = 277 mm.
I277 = 27.49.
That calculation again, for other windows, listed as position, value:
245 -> 27.12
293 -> 29.4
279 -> 27.62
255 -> 30.44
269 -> 31.49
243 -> 26.04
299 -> 32.54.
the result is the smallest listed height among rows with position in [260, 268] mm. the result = 28.97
